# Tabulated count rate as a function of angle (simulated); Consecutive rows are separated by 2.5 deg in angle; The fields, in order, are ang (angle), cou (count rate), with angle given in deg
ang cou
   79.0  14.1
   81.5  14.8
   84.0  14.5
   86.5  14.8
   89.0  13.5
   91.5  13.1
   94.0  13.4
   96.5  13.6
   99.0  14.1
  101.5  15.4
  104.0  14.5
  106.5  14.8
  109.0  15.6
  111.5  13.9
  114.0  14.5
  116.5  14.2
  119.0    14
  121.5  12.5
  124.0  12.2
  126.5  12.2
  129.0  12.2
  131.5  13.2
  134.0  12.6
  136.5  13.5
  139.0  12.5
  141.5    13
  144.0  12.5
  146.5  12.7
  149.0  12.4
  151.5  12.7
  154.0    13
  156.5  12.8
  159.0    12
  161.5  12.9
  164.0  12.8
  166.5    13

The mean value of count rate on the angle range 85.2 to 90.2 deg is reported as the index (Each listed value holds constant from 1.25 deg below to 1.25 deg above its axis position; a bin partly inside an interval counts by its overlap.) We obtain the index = 14.2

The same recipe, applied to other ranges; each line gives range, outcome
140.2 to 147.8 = 12.7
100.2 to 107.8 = 14.9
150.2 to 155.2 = 12.8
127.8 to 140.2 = 12.8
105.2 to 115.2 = 14.7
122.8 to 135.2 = 12.5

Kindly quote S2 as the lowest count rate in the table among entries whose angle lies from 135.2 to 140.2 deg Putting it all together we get 12.5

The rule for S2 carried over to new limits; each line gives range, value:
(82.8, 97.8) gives 13.1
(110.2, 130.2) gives 12.2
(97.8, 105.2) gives 14.1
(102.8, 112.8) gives 13.9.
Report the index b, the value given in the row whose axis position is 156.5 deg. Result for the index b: 12.8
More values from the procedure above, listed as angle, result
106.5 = 14.8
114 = 14.5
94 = 13.4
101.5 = 15.4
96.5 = 13.6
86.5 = 14.8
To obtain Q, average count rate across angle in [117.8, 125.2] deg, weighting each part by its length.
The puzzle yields 12.9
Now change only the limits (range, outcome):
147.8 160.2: 12.6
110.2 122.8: 13.8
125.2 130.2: 12.2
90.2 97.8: 13.4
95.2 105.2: 14.4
